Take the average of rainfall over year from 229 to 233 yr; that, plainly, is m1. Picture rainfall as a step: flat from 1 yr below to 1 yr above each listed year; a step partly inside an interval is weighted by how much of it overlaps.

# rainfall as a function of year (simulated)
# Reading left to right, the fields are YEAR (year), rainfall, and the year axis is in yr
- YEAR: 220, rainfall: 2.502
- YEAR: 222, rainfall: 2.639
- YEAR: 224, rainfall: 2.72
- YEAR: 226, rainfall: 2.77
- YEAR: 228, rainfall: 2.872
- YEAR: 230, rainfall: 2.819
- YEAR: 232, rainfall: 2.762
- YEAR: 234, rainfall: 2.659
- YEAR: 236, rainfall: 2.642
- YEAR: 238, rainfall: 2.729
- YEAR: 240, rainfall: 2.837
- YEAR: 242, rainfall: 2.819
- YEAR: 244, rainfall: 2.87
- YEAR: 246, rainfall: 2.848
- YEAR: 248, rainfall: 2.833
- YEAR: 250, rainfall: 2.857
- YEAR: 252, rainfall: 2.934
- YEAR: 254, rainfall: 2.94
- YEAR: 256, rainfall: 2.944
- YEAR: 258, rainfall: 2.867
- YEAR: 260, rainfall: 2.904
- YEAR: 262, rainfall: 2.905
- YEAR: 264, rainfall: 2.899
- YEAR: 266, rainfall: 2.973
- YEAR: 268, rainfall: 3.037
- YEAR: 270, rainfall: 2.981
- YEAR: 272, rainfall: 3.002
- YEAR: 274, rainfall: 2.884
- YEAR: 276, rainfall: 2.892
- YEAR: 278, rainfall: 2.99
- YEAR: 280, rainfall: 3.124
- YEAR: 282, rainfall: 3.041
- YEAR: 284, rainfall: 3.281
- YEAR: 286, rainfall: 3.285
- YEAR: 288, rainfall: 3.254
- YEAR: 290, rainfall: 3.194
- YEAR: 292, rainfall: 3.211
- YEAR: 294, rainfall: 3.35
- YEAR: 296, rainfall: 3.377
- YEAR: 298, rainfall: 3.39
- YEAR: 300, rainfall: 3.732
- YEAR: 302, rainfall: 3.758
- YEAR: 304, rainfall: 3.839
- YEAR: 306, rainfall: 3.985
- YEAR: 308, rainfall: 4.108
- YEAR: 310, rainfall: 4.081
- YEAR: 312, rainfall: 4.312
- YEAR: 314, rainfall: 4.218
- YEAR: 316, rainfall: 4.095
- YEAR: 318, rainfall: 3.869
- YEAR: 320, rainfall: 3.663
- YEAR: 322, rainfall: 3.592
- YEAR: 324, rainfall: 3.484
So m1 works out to 2.79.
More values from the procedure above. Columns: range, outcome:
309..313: 4.2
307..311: 4.09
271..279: 2.94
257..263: 2.89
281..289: 3.22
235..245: 2.78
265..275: 2.98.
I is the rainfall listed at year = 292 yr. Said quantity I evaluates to 3.211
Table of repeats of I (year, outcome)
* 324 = 3.484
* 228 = 2.872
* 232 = 2.762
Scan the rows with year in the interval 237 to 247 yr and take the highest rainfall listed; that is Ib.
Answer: 2.87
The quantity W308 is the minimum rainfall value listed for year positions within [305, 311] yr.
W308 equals 3.985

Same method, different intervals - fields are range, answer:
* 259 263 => 2.904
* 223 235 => 2.659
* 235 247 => 2.642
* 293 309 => 3.35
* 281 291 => 3.041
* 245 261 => 2.833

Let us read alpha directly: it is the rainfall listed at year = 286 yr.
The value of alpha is 3.285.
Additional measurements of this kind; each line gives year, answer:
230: 2.819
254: 2.94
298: 3.39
